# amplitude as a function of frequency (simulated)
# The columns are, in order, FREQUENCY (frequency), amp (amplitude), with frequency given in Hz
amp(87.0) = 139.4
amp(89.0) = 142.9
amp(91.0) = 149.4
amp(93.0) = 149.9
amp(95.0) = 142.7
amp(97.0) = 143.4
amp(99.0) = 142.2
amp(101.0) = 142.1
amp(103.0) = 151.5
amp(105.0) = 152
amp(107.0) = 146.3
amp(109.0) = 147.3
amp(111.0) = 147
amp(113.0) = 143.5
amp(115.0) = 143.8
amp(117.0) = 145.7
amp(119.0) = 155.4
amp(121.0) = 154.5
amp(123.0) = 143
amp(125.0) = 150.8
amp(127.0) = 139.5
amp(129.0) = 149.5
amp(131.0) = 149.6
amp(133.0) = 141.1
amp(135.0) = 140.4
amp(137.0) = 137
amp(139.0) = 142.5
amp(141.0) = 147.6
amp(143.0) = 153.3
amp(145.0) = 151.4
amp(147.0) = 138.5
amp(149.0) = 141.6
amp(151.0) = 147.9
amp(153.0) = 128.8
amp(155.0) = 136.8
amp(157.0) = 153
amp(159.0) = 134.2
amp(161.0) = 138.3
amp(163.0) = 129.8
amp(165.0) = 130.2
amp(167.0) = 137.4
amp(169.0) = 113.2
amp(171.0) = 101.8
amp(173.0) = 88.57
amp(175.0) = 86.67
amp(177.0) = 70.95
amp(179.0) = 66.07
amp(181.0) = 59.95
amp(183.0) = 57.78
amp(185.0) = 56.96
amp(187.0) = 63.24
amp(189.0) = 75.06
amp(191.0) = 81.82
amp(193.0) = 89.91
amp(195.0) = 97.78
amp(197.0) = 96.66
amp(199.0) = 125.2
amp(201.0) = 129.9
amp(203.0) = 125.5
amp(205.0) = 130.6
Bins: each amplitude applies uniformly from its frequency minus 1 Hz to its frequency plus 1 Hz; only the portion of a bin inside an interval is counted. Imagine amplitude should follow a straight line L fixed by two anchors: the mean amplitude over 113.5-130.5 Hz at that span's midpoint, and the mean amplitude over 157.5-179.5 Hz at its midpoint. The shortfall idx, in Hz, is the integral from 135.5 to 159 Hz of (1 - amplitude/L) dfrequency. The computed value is -2.87 Hz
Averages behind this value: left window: 148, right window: 111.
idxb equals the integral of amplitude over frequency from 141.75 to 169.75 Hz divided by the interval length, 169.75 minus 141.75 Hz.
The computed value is 138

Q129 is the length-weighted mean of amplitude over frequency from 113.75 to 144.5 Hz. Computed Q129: 146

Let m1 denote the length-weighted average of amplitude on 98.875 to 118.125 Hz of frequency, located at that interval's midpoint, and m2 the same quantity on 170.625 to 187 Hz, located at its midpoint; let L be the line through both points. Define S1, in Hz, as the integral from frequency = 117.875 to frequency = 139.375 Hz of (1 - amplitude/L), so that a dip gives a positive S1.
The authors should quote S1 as -3.6 Hz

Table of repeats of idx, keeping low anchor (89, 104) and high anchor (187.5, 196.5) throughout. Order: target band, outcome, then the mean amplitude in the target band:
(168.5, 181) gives 1.6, 84.6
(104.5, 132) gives -3.3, 148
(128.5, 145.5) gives -3.6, 146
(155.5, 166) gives -3.2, 137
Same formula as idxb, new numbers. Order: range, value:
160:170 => 130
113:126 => 148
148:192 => 105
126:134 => 145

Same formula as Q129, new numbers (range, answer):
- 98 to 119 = 147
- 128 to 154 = 144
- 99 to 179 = 136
